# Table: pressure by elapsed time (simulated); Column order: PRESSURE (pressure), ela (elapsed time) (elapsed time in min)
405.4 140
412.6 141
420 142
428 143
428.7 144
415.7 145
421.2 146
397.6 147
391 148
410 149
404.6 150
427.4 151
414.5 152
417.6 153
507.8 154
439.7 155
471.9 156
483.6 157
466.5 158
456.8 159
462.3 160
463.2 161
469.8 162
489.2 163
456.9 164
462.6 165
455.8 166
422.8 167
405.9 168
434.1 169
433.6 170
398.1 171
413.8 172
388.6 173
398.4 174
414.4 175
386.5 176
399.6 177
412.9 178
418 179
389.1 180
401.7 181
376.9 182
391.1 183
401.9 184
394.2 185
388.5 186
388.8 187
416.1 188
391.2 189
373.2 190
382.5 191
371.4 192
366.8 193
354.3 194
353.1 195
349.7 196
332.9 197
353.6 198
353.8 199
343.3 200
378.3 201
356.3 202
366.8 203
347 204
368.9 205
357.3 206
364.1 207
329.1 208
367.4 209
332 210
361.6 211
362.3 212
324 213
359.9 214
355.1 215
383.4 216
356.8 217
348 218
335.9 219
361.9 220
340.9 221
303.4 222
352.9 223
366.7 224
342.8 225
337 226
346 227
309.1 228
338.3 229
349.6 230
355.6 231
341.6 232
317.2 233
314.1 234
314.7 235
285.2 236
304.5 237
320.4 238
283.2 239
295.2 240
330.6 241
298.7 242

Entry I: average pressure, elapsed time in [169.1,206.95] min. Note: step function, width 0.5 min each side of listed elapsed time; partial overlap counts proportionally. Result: 382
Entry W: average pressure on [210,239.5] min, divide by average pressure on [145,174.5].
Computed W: 0.8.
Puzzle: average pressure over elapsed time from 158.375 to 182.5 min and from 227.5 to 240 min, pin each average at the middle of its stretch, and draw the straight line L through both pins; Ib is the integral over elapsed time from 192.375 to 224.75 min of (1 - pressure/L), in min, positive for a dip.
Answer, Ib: 0.7 min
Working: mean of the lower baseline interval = 426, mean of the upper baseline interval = 318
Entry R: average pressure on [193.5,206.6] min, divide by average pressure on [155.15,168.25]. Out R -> 0.8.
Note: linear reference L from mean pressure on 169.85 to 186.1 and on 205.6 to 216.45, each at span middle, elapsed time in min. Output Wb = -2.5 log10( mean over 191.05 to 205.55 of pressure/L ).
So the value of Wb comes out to 0.04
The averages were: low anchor 400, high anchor 354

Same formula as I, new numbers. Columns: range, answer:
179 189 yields 395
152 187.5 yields 427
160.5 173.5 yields 438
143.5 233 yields 389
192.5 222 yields 353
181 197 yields 379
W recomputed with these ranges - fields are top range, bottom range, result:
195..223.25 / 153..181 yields 0.81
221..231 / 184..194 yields 0.88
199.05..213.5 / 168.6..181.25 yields 0.87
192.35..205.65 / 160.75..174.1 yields 0.82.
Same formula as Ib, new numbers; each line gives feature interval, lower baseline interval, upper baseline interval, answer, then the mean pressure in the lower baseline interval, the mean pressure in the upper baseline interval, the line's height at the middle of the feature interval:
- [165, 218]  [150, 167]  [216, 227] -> 2.5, 456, 346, 399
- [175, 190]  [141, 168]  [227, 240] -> 0.0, 441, 320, 398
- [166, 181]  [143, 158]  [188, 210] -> -0.4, 432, 361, 398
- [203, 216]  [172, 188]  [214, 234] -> 0.3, 398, 344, 362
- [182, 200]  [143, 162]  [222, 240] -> 0.5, 438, 327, 384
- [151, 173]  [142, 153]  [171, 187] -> -2.2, 414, 398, 407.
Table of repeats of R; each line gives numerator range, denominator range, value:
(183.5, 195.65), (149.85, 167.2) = 0.84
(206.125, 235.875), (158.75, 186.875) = 0.82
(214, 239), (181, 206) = 0.91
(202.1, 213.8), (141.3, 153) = 0.85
